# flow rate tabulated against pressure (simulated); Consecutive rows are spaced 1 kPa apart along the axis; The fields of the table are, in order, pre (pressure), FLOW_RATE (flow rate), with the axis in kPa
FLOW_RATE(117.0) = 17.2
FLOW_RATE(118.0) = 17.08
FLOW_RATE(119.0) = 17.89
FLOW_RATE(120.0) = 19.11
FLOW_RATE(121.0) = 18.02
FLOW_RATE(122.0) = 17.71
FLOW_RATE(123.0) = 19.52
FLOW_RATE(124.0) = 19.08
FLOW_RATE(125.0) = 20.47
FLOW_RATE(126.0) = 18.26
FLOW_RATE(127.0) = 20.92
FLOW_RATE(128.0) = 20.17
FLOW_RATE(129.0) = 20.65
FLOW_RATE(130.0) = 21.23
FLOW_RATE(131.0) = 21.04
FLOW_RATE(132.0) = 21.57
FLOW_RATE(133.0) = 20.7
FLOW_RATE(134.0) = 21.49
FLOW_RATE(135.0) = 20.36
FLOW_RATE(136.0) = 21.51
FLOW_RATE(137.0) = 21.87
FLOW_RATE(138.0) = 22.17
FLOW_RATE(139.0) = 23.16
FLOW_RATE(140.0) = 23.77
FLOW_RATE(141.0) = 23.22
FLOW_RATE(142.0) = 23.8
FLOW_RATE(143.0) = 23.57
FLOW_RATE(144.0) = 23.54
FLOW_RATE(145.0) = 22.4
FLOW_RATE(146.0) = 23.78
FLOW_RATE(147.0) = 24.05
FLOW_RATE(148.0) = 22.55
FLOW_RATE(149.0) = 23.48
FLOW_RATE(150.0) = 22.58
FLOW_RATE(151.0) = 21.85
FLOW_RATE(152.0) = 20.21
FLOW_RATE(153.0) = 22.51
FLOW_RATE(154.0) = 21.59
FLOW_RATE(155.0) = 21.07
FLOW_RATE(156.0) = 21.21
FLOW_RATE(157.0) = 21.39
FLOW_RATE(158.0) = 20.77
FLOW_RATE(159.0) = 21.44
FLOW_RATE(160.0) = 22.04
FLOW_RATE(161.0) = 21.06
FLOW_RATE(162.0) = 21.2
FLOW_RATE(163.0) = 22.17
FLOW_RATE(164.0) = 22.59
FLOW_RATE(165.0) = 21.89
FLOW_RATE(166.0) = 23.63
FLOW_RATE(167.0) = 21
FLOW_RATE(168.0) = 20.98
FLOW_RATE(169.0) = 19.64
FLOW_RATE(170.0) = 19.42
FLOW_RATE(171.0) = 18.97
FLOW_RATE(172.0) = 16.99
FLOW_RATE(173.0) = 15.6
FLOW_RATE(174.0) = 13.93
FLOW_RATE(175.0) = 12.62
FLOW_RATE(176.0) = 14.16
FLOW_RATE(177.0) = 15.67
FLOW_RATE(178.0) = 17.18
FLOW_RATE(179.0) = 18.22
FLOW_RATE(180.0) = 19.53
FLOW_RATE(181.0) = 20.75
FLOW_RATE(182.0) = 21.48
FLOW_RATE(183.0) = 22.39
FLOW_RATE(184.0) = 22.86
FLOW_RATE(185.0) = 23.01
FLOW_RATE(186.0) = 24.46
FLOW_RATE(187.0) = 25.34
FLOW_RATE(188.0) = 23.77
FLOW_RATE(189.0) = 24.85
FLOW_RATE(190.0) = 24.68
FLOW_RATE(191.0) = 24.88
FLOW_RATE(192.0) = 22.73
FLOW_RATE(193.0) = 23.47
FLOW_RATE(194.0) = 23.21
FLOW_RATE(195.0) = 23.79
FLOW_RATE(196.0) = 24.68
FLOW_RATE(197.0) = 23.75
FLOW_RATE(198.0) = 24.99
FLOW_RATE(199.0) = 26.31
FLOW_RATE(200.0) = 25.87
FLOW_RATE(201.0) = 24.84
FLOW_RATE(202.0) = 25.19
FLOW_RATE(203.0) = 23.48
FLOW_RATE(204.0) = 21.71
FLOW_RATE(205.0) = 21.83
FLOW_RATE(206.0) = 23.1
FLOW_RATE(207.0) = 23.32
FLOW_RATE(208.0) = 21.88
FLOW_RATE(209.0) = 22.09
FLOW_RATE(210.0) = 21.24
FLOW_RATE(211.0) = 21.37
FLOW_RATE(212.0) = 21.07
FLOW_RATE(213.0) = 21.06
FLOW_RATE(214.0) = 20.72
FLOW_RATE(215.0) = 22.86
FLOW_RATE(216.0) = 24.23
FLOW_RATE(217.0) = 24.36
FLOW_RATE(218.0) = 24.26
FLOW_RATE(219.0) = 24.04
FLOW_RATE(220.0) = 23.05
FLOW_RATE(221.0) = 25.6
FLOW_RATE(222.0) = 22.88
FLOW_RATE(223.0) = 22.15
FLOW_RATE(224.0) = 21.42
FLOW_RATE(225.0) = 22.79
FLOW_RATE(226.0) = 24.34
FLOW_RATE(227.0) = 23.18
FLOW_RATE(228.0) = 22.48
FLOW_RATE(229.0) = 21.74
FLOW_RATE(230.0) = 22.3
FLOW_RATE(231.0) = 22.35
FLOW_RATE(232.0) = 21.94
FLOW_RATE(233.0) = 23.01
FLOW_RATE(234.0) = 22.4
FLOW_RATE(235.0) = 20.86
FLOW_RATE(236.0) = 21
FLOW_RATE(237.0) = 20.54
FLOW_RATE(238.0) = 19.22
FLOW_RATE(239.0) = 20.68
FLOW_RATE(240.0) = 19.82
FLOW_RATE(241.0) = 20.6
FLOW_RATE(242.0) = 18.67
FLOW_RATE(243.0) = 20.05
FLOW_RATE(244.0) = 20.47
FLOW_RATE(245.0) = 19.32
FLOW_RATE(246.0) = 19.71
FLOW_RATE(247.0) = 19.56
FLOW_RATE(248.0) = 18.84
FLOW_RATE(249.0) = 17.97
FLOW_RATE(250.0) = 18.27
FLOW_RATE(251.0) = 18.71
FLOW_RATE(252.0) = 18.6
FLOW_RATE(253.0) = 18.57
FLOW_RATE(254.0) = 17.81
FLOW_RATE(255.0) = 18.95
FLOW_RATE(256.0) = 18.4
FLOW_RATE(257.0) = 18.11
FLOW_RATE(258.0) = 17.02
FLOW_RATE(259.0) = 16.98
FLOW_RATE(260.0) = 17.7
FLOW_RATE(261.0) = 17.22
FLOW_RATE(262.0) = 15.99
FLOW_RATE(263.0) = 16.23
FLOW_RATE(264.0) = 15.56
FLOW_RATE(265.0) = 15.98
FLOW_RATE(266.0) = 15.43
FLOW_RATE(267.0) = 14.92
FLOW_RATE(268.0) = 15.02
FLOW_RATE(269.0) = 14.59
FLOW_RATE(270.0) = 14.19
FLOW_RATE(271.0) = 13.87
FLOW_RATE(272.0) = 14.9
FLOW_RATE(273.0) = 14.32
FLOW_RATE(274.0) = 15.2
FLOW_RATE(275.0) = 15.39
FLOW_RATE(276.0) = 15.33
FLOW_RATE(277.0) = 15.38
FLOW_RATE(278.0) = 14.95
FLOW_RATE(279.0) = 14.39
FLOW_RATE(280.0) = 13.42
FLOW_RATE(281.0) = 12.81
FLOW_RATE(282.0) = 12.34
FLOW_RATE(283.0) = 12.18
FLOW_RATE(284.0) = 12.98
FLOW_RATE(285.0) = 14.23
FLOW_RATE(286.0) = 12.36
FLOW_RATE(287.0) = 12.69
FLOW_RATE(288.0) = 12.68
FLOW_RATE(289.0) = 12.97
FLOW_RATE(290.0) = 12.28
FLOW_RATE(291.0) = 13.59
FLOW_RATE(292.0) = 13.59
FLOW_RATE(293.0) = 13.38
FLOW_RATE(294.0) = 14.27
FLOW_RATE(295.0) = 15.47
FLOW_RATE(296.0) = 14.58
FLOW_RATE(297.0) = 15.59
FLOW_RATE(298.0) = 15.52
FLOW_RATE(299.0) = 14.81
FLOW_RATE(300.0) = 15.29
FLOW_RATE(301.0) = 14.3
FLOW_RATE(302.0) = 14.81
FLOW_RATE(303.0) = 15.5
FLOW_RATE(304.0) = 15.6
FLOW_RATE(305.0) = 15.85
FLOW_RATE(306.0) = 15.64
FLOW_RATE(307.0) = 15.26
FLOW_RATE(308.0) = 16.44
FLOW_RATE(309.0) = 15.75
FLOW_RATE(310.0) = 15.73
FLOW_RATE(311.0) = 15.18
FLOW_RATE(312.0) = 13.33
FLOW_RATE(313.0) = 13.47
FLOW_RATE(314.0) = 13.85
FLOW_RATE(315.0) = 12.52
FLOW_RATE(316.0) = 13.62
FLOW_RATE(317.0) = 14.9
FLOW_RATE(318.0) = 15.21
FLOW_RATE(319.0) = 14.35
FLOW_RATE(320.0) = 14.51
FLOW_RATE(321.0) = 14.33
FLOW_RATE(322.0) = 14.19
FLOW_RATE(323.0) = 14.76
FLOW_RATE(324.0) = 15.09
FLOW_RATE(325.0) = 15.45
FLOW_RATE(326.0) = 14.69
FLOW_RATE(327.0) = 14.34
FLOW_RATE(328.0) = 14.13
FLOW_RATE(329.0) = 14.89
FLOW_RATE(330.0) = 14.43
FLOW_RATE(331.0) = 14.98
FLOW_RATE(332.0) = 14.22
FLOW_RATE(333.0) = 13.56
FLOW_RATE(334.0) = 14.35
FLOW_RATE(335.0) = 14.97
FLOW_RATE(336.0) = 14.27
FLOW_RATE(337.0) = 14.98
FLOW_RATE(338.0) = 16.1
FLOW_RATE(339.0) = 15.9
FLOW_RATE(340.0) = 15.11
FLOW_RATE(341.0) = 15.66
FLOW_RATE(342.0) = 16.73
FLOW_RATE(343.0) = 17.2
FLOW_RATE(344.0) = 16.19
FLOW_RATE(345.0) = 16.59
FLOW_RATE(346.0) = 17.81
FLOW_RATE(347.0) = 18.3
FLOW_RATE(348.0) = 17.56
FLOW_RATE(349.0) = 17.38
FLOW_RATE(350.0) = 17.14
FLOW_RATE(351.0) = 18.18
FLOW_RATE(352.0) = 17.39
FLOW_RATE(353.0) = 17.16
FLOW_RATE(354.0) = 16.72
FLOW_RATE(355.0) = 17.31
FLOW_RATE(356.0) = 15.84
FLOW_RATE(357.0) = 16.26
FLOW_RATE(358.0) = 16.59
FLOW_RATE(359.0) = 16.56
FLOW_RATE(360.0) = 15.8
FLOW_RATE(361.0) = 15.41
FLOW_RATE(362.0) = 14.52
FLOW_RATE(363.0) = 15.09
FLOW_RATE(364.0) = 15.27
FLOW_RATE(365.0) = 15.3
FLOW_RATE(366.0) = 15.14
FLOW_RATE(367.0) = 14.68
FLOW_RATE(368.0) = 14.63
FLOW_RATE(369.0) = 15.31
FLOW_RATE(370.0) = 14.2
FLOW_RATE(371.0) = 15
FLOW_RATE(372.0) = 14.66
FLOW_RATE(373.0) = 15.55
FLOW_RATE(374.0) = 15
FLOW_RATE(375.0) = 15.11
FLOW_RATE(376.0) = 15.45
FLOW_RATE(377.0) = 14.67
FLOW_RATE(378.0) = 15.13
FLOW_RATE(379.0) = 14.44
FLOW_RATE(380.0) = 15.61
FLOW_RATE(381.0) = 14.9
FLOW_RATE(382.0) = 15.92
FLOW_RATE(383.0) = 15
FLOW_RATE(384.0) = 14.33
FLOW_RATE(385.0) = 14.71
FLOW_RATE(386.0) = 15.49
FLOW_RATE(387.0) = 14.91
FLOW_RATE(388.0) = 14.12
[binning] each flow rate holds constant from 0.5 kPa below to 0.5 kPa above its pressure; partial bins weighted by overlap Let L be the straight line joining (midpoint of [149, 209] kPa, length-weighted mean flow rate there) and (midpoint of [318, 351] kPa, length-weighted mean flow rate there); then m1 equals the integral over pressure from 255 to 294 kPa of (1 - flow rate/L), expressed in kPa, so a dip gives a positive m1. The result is 6.9 kPa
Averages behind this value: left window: 21.6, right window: 15.5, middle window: 14.7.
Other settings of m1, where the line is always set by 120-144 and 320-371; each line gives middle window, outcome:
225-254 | -3.5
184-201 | -4.2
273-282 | 1.5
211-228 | -3.7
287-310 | 2.9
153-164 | -0.6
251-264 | 0.2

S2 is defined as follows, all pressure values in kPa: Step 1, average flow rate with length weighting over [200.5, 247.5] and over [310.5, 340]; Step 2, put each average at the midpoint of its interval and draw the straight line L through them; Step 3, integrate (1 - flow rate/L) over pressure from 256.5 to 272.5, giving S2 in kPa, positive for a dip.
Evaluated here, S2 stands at 2.7 kPa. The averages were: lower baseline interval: 22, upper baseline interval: 14.5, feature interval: 15.9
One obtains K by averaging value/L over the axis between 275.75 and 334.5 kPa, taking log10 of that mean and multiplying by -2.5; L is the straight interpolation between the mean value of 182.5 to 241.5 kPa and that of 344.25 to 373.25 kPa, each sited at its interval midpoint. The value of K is 0.28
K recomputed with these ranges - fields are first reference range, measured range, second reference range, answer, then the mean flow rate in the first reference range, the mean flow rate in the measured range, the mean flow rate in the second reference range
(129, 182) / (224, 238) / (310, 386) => -0.182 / 20.8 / 22.1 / 15.3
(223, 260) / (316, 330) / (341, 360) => 0.212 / 20.2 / 14.6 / 17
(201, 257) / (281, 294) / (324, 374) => 0.390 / 21.4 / 13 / 15.7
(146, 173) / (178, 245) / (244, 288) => -0.202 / 21.3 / 22.5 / 16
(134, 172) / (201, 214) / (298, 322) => -0.150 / 21.9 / 22.3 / 14.8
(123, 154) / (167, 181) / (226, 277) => 0.191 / 21.8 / 17.4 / 18.4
